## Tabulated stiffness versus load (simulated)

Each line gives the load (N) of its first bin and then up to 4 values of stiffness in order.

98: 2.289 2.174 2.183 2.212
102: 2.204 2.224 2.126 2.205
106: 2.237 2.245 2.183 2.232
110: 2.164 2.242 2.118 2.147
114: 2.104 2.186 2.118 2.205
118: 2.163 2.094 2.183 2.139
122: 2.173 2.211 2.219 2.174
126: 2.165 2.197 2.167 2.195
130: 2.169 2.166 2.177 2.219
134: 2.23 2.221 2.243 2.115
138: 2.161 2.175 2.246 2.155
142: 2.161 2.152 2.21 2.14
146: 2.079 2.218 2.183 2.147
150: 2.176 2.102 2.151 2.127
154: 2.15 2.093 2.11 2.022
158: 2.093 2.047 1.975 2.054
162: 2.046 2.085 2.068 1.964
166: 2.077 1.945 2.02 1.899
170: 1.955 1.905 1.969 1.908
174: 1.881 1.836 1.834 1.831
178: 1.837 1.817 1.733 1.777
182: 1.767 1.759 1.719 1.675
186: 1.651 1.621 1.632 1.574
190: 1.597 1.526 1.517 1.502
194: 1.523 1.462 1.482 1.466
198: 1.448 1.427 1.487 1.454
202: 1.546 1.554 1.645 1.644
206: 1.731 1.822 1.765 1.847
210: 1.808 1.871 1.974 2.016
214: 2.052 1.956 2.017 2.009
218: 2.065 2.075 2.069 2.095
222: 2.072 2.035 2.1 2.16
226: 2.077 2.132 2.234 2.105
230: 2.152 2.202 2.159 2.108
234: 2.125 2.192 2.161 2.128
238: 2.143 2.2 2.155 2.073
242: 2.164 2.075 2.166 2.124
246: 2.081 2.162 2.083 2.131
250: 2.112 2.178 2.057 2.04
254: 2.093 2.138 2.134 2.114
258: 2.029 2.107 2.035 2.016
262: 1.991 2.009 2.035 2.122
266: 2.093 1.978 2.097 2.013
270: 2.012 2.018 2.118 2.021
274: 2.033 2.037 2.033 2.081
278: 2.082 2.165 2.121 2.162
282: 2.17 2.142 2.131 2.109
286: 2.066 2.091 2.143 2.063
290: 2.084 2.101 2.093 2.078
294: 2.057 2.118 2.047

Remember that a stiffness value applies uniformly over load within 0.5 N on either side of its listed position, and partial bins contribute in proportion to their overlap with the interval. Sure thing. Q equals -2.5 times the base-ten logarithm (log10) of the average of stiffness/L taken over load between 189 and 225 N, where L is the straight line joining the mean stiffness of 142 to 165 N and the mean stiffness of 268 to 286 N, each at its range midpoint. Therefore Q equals 0.19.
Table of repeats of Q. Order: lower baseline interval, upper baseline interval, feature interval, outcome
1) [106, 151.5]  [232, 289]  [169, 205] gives 0.27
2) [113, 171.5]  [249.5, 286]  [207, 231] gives 0.04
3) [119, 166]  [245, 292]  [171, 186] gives 0.18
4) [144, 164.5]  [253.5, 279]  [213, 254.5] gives -0.02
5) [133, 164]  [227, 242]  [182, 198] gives 0.33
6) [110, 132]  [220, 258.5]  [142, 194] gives 0.12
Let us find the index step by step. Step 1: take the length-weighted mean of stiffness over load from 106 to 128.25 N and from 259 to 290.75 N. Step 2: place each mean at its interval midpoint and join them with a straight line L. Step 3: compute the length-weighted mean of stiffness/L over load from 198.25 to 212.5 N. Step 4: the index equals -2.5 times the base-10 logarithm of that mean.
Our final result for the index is 0.25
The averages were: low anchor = 2.18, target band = 1.68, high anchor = 2.07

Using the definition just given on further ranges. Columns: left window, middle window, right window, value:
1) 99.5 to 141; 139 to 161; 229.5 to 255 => 0.02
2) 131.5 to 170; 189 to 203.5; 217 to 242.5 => 0.37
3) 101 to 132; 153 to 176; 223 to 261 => 0.08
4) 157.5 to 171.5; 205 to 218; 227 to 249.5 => 0.10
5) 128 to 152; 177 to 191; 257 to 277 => 0.24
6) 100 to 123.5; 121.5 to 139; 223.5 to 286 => -0.01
